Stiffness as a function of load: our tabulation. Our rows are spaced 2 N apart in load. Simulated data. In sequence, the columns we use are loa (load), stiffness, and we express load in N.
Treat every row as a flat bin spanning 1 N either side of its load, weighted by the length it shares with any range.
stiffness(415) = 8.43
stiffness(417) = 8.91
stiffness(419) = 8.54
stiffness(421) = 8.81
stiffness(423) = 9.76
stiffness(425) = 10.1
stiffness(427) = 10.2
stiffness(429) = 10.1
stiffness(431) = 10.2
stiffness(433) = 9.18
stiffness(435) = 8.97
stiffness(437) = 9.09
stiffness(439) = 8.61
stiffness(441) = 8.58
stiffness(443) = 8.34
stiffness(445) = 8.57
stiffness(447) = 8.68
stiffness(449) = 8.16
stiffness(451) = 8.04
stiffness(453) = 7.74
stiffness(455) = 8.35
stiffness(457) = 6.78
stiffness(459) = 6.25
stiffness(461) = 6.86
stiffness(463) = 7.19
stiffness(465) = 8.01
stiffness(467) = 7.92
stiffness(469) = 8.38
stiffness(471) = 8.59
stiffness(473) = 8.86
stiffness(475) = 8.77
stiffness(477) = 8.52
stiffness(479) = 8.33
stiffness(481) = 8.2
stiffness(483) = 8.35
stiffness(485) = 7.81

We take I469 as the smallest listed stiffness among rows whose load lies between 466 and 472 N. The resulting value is 7.92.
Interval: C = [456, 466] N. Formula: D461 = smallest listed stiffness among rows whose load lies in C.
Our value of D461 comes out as 6.25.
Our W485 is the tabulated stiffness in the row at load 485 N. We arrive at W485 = 7.81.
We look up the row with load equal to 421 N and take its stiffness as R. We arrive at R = 8.81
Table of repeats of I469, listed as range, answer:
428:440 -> 8.61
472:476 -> 8.77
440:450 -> 8.16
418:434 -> 8.54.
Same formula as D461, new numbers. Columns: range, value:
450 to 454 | 7.74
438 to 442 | 8.58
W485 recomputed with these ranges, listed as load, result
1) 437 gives 9.09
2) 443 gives 8.34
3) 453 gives 7.74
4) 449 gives 8.16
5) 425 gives 10.1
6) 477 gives 8.52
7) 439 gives 8.61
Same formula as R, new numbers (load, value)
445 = 8.57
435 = 8.97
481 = 8.2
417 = 8.91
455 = 8.35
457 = 6.78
